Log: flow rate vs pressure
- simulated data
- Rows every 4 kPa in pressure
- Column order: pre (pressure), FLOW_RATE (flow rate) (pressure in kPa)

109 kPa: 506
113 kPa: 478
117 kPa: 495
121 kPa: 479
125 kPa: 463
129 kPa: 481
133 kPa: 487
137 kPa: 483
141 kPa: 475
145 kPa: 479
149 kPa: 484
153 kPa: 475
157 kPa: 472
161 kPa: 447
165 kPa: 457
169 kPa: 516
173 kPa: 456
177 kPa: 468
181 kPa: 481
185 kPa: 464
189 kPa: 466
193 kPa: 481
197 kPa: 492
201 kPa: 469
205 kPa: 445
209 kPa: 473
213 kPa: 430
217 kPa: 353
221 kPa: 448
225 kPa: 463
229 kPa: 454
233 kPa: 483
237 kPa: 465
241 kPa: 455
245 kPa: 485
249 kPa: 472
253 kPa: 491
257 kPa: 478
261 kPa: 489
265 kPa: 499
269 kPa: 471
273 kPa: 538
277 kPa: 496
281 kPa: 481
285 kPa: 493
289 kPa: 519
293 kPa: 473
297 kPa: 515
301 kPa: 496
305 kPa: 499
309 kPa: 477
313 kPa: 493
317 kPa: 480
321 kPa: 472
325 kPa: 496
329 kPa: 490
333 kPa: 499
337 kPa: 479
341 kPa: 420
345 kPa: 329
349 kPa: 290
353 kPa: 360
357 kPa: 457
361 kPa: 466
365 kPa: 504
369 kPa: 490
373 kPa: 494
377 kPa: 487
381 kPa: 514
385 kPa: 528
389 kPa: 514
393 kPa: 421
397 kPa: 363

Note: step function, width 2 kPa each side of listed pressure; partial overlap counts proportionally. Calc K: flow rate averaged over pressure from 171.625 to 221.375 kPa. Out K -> 456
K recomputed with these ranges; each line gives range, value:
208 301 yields 475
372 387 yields 507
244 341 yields 489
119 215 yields 472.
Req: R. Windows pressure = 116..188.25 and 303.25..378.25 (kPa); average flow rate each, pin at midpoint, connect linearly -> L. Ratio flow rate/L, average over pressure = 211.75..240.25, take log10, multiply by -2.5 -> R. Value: 0.06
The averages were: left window 475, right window 457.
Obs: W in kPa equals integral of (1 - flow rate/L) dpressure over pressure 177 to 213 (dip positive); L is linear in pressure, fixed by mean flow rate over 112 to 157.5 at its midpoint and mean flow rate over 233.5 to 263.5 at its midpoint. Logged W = 0.7 kPa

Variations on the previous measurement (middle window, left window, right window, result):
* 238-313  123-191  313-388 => -4.0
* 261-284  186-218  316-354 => -2.8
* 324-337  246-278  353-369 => -0.6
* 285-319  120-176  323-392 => -2.2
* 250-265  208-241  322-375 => -1.4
